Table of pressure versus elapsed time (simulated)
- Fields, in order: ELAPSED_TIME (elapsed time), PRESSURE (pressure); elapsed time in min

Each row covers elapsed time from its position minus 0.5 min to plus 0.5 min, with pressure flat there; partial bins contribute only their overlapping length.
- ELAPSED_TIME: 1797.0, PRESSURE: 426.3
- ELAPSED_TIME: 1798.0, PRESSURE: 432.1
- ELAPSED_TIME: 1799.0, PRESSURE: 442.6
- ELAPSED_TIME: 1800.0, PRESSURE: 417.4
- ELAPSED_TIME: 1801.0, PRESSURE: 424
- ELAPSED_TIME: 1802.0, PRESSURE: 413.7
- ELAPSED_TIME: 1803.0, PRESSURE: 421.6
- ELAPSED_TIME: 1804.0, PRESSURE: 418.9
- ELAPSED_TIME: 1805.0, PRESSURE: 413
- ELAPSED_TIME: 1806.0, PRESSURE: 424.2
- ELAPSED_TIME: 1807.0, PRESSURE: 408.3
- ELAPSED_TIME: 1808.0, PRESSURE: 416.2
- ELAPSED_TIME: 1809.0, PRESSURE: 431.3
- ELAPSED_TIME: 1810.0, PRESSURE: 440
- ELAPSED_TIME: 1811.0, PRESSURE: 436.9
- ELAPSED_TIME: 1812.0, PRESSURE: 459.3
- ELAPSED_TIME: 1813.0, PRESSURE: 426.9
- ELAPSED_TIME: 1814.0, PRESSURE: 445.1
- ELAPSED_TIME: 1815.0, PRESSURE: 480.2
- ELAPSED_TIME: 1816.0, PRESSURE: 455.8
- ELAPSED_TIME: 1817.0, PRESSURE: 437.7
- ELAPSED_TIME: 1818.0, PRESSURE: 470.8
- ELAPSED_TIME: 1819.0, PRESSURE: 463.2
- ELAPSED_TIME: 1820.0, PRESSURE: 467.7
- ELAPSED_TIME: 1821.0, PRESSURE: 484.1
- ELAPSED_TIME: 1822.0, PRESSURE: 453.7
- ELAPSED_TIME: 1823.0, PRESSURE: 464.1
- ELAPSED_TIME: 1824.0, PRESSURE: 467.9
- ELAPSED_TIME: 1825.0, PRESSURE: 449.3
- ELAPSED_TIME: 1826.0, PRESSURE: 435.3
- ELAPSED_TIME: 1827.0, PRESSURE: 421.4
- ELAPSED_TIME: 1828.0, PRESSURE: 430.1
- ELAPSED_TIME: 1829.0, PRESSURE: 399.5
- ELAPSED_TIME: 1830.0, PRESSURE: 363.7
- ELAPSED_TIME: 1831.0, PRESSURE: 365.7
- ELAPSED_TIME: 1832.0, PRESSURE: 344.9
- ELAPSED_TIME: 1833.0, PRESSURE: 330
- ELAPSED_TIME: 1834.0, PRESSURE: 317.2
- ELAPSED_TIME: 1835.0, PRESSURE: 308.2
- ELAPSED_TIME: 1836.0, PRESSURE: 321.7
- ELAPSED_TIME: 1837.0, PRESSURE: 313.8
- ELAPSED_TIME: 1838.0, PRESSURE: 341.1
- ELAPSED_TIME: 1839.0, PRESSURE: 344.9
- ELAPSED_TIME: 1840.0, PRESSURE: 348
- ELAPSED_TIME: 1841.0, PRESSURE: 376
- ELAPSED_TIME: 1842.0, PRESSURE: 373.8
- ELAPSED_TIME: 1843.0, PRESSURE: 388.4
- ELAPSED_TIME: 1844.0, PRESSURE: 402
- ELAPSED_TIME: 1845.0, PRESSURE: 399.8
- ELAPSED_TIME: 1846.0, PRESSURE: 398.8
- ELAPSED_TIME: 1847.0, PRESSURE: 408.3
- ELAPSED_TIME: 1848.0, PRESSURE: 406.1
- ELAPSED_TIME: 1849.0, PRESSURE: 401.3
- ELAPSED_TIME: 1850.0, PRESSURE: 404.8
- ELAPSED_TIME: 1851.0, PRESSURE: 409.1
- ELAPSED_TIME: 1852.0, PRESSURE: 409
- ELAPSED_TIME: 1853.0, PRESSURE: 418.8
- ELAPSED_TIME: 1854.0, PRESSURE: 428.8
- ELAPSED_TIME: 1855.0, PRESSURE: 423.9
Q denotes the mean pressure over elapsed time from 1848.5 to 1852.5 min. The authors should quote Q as 406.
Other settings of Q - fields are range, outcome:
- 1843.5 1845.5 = 401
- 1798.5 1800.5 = 430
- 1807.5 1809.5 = 424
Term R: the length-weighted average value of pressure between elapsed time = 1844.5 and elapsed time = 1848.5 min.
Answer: 403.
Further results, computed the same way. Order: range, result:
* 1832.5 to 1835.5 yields 318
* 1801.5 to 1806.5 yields 418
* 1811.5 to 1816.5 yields 453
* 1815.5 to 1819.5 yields 457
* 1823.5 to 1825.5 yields 459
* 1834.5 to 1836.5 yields 315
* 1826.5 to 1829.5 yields 417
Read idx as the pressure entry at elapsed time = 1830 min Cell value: 363.7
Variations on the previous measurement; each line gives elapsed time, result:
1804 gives 418.9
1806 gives 424.2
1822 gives 453.7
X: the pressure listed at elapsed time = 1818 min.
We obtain 470.8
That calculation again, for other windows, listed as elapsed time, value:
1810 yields 440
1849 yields 401.3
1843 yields 388.4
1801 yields 424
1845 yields 399.8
